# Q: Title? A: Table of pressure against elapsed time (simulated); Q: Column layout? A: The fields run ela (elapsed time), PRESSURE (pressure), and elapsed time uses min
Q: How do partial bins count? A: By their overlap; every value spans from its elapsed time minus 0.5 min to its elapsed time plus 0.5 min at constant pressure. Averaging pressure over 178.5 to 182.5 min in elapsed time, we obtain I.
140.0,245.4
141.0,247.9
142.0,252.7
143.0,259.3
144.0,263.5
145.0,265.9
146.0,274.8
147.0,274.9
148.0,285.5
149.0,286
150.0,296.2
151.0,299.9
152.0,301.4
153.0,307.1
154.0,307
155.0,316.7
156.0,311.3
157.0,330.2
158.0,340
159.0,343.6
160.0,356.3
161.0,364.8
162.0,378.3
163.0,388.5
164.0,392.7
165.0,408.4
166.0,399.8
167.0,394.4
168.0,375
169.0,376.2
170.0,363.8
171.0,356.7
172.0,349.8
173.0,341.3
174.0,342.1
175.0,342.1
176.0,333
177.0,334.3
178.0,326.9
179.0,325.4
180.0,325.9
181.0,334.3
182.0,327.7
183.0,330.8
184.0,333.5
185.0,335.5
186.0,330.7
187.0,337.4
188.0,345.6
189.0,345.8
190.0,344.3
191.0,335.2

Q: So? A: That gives 328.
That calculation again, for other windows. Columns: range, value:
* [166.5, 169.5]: 382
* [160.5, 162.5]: 372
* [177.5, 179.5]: 326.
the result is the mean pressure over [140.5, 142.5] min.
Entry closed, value 250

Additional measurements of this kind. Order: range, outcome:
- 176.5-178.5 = 331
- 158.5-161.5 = 355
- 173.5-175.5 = 342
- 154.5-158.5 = 325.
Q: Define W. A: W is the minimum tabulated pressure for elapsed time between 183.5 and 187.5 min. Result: 330.7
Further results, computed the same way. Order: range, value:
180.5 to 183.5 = 327.7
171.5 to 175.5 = 341.3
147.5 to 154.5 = 285.5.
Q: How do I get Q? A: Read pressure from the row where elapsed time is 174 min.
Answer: 342.1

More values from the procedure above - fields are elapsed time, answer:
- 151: 299.9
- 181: 334.3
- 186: 330.7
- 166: 399.8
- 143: 259.3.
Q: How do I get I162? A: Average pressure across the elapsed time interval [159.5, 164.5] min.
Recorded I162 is 376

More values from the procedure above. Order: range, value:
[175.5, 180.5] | 329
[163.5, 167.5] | 399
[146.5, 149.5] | 282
